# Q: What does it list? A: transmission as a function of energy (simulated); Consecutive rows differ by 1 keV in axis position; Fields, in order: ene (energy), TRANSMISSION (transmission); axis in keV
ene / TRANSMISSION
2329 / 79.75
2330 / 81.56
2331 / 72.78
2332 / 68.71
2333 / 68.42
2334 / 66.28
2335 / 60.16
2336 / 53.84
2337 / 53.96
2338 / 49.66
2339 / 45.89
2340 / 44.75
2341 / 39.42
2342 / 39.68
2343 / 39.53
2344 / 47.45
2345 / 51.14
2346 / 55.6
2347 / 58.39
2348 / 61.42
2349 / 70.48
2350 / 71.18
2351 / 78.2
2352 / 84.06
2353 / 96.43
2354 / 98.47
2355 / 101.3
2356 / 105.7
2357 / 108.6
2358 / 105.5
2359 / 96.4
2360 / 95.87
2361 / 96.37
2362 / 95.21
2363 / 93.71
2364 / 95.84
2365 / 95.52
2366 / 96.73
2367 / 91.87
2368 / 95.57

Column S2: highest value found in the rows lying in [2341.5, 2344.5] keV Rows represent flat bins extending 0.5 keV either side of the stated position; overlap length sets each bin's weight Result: 47.45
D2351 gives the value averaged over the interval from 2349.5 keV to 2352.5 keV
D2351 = 77.8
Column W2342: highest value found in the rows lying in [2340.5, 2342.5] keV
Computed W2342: 39.68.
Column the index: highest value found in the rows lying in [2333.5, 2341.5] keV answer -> 66.28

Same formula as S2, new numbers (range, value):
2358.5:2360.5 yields 96.4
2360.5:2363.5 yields 96.37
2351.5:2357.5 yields 108.6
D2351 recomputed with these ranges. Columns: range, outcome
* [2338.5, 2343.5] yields 41.9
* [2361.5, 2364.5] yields 94.9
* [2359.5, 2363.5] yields 95.3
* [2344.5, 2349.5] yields 59.4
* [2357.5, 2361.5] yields 98.5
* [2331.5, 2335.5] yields 65.9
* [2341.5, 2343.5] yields 39.6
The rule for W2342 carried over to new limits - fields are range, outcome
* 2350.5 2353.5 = 96.43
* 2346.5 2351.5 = 78.2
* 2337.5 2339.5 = 49.66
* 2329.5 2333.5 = 81.56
